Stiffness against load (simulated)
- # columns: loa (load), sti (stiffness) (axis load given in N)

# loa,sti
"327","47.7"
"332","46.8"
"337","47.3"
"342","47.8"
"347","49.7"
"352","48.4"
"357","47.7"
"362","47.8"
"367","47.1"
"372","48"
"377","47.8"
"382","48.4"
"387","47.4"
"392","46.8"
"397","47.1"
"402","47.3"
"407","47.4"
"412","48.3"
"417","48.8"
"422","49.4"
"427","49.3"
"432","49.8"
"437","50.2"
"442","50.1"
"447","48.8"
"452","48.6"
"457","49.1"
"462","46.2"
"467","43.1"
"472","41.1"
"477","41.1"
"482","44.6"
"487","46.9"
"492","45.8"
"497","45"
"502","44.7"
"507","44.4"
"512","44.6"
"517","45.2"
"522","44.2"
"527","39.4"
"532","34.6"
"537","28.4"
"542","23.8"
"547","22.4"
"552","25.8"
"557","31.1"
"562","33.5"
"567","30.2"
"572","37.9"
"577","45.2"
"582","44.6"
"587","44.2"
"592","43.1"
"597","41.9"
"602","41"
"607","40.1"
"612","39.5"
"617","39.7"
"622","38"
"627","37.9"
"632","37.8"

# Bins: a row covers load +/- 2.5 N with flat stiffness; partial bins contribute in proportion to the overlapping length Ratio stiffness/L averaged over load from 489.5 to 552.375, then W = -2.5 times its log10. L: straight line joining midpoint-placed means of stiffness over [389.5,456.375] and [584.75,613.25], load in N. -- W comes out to 0.18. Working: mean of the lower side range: 48.6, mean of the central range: 38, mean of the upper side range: 41.7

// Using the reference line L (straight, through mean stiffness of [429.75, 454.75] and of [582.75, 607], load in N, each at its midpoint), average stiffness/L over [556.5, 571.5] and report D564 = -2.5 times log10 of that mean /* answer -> 0.33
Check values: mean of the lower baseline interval 49.5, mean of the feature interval 32.5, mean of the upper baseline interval 42.4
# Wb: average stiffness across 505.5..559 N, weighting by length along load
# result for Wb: 34.8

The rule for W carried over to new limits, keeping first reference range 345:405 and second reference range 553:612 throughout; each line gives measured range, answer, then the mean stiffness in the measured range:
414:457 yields -0.10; 49.3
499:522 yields -0.07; 44.7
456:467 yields -0.06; 46.4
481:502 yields -0.07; 45.5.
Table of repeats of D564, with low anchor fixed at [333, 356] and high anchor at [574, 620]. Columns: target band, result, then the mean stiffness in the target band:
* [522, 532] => 0.11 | 39.4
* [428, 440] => -0.09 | 49.9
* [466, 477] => 0.08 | 41.7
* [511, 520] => -0.02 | 44.9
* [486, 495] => -0.04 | 46.2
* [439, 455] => -0.08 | 49.2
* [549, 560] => 0.45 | 28.4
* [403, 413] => -0.02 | 47.7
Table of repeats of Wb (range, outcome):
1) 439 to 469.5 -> 47.7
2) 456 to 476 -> 44.3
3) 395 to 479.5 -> 47.4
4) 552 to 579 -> 34.5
